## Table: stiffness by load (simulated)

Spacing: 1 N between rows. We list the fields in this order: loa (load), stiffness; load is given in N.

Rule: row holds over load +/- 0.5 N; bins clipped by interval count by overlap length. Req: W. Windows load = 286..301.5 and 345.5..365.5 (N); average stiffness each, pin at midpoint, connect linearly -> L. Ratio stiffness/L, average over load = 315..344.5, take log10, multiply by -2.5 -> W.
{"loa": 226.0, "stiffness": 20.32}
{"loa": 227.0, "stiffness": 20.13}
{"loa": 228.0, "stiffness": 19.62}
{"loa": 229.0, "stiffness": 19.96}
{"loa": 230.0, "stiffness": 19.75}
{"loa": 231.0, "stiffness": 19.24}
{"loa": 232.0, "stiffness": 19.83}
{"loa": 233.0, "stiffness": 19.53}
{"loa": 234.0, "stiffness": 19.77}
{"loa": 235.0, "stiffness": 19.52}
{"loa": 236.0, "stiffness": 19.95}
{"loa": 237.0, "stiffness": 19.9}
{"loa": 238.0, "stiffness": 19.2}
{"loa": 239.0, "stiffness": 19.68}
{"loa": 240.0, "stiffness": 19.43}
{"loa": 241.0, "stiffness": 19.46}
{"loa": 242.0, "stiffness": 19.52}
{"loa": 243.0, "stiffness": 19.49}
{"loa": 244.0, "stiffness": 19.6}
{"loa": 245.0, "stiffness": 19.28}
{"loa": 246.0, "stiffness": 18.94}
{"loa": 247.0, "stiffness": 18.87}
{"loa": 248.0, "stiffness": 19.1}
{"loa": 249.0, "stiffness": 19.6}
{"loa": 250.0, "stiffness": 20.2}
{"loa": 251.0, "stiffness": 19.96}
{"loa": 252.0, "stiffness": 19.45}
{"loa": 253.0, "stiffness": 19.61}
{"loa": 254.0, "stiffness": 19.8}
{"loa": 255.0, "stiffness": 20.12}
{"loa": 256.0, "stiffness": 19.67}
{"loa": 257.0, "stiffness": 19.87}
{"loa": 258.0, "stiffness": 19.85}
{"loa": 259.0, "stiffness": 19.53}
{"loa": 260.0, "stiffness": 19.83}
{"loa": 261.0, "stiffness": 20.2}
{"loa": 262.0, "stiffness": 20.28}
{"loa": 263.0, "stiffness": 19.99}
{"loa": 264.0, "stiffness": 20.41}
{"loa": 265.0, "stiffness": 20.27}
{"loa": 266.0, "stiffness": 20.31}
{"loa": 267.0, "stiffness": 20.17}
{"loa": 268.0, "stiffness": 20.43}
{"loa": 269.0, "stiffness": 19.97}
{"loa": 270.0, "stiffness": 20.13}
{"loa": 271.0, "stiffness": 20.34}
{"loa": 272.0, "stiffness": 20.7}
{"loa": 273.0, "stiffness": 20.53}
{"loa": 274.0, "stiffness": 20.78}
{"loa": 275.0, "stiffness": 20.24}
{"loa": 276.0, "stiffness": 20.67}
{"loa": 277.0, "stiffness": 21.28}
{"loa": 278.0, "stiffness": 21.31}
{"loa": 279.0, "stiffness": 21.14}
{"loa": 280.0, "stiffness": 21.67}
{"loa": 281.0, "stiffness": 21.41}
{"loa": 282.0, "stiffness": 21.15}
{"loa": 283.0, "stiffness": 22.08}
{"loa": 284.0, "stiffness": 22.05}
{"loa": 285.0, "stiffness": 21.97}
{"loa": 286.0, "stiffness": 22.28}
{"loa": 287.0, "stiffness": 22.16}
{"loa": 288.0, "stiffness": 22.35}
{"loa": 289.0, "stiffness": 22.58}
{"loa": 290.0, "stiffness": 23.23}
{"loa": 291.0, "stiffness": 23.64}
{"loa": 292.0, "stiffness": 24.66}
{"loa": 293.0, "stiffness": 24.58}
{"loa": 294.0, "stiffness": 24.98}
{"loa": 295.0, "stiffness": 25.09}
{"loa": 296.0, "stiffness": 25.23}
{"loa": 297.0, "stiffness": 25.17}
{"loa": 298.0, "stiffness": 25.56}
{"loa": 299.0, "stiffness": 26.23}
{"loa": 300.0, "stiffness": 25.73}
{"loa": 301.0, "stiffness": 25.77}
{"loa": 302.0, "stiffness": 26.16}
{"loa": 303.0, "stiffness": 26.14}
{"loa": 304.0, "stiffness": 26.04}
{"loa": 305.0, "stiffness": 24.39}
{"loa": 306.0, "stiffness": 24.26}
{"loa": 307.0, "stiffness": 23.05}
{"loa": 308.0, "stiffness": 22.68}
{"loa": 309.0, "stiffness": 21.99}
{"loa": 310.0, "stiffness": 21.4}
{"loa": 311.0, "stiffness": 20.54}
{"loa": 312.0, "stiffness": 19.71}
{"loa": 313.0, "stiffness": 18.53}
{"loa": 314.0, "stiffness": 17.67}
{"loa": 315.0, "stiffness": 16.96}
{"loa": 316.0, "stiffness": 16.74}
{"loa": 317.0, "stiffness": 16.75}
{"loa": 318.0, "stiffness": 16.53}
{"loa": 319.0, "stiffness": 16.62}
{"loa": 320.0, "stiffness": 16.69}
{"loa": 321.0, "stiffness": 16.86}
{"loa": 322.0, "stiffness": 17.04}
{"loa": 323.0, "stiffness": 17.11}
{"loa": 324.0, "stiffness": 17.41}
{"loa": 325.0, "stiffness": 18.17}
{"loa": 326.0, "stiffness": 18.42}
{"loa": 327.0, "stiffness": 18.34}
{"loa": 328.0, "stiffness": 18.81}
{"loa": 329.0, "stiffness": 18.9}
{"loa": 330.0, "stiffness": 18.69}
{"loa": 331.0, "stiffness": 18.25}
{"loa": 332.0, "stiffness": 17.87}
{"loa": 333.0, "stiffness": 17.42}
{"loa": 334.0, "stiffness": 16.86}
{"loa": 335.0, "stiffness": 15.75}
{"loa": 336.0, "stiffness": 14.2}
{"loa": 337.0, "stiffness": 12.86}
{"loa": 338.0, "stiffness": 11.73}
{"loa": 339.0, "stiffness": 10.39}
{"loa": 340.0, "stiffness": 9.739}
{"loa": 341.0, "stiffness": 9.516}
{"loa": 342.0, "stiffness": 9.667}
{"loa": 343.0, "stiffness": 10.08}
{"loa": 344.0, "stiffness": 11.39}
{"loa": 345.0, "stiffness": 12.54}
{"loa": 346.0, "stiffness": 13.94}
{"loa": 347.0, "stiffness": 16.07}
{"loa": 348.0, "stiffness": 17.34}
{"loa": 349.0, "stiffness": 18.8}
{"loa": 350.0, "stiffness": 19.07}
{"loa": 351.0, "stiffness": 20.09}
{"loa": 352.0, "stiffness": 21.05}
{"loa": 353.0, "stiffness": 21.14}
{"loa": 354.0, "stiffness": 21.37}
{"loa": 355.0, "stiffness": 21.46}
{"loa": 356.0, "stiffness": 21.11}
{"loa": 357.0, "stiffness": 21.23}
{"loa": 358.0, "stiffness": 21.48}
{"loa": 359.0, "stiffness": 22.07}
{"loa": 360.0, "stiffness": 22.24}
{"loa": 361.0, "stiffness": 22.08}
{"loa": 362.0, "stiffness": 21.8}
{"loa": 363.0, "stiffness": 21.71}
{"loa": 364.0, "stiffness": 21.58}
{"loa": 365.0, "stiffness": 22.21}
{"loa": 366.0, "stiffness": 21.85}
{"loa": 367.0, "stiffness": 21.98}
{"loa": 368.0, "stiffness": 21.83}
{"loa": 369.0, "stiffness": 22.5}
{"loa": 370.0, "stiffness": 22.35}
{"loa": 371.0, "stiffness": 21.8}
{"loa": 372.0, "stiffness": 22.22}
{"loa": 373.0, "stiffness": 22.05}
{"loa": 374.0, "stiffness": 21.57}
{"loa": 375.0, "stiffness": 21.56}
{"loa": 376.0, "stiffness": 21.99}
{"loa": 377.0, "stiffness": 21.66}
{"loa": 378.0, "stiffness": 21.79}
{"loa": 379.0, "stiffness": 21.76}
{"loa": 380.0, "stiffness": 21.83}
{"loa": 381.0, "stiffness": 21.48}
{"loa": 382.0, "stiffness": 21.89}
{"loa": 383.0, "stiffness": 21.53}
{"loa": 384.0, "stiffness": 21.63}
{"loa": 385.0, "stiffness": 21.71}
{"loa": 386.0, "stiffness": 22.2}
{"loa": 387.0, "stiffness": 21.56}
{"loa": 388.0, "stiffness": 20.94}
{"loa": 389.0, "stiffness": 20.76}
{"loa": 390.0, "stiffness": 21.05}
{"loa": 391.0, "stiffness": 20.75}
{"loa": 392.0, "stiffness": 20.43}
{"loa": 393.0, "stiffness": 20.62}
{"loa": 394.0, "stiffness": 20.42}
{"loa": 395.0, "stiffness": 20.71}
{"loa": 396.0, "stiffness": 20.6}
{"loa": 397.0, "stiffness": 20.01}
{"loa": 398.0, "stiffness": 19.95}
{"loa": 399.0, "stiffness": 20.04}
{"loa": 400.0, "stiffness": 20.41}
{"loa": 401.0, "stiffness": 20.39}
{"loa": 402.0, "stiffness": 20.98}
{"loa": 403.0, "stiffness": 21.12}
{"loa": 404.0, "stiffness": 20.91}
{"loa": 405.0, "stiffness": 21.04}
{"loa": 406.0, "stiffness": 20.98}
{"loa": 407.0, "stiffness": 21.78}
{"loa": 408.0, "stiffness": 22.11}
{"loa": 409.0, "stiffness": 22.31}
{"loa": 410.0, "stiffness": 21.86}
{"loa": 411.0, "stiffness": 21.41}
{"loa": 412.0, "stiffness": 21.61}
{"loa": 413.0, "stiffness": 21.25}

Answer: 0.387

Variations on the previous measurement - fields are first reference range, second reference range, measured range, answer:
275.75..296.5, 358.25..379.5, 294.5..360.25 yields 0.18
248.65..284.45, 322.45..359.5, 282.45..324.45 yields -0.17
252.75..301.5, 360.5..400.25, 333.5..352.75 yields 0.44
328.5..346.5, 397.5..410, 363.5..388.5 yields -0.21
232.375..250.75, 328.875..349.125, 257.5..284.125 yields -0.15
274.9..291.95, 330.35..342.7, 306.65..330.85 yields -0.13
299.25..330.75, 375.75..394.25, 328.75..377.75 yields 0.13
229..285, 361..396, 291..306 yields -0.22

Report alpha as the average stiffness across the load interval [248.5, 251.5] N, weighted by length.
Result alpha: 19.9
